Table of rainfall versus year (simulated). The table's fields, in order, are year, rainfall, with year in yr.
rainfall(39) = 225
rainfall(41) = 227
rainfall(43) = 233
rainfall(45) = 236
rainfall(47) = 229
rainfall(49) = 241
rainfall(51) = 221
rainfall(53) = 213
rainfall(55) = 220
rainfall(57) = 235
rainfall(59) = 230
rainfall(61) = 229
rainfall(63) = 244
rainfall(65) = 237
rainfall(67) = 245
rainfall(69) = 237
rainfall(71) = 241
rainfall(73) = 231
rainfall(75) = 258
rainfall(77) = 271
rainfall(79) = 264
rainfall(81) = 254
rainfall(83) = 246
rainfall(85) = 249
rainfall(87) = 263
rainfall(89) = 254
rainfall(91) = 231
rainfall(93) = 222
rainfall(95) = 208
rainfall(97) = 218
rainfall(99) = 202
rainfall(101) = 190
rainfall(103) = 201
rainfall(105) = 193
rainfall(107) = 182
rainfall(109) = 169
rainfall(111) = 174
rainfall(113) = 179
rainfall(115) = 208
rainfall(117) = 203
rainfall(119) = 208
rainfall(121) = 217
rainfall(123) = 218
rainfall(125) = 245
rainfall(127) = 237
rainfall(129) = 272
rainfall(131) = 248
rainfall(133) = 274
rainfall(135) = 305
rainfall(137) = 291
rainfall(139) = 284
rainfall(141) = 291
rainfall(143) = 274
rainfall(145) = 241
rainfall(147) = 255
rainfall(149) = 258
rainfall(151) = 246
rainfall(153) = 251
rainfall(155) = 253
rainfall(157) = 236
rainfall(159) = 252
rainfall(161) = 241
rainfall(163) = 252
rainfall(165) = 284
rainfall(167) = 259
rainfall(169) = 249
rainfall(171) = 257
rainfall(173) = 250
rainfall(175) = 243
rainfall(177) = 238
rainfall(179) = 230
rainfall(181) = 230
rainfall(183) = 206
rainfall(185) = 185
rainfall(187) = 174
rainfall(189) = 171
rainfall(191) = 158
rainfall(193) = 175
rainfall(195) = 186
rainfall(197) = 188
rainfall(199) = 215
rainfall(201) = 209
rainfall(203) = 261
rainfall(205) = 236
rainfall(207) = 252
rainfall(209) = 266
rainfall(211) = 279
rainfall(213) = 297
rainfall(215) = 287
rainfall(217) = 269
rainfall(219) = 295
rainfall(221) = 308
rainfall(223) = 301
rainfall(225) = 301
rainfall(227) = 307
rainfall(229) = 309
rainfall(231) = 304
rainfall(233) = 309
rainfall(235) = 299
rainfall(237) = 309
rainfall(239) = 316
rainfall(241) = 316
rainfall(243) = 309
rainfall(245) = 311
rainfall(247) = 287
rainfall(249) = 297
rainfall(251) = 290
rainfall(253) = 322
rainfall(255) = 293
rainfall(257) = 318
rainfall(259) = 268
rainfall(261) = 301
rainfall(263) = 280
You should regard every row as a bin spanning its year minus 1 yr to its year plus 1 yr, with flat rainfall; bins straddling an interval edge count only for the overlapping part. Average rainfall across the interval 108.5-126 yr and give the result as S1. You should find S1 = 203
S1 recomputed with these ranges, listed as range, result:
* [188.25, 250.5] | 269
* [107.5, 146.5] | 238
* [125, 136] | 265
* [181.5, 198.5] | 183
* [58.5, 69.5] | 237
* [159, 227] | 242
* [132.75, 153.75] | 270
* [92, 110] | 198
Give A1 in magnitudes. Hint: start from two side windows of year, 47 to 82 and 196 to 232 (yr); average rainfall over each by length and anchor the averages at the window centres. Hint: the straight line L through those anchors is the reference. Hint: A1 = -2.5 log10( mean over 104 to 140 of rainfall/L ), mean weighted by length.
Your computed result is 0.11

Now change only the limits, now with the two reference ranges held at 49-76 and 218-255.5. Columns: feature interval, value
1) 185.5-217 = 0.28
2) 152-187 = 0.16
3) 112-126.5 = 0.21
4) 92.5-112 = 0.27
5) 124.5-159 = 0.02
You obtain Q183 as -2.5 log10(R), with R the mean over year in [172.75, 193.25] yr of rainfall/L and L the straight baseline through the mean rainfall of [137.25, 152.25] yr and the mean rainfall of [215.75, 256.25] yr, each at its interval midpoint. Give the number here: 0.34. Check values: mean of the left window 265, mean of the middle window 205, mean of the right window 303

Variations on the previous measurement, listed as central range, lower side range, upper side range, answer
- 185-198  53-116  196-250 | 0.46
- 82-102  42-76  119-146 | 0.08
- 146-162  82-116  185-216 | -0.15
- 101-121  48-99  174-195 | 0.17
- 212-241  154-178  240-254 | -0.04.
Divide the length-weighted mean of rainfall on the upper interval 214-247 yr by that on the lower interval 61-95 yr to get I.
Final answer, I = 1.24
